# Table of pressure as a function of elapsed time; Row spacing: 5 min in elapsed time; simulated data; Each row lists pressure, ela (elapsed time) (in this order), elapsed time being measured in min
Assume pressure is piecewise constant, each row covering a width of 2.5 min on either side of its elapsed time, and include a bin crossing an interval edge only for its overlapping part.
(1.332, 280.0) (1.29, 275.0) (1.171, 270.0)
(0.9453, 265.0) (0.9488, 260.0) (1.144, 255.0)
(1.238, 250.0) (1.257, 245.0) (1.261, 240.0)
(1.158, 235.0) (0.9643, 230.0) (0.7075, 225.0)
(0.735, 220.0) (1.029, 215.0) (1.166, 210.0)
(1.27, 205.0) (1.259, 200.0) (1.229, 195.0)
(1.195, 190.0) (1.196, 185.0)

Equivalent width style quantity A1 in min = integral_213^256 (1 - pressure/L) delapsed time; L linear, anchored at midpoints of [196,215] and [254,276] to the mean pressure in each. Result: 3.37 min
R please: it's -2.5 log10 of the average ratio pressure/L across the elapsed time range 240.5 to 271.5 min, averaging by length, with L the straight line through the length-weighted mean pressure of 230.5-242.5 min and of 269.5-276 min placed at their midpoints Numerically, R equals 0.07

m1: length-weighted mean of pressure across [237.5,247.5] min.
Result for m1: 1.26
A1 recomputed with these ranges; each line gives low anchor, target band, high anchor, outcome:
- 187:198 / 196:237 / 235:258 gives 5.78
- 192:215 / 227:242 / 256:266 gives -0.39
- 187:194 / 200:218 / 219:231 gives -3.16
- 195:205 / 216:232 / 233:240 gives 5.22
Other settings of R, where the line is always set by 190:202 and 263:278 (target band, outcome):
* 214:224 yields 0.40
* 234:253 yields -0.05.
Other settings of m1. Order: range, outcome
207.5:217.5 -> 1.1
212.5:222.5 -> 0.882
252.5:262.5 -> 1.05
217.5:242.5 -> 0.965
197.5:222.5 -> 1.09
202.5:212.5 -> 1.22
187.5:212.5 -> 1.22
